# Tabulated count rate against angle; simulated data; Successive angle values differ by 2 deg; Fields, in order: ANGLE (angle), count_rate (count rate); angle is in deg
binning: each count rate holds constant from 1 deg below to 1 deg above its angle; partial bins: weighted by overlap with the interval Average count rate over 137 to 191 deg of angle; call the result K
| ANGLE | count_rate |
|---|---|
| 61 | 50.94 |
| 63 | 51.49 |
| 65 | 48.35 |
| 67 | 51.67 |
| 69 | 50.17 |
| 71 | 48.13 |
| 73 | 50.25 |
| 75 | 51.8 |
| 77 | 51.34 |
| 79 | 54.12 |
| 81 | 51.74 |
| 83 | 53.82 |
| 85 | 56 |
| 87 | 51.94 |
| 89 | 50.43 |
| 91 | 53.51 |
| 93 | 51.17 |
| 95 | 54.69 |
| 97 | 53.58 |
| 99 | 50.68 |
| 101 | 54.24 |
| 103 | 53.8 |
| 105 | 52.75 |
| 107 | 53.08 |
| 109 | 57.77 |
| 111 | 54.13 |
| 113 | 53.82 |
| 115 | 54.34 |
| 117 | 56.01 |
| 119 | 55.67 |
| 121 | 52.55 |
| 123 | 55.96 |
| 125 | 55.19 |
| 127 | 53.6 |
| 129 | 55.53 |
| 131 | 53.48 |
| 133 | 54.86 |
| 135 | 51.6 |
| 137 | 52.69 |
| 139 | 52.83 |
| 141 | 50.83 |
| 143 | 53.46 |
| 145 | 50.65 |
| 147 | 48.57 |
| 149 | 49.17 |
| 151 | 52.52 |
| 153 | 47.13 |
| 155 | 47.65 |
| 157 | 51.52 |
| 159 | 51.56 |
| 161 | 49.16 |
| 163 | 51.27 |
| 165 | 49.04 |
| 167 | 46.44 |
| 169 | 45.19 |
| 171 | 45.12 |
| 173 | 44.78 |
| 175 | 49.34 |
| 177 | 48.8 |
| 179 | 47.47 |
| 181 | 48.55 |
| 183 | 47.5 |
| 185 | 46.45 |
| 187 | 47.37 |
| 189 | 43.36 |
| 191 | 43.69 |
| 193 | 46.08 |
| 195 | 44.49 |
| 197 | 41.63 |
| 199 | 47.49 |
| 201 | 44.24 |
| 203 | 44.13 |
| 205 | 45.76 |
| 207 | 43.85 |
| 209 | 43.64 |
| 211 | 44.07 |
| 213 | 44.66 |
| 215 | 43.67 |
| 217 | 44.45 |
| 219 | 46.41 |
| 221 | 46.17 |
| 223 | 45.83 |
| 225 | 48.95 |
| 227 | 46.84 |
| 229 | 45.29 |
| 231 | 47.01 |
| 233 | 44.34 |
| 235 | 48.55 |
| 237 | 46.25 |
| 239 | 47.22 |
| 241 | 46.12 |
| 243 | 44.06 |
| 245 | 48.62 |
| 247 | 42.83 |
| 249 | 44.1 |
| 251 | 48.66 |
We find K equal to 48.7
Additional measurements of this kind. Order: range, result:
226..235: 46.2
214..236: 46.1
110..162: 52.5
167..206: 45.9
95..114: 53.8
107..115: 54.9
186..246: 45.5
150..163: 50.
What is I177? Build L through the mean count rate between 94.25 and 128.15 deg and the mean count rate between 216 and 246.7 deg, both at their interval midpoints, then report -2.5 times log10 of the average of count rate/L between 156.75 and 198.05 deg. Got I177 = 0.06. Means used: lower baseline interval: 54.2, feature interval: 47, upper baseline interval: 46.3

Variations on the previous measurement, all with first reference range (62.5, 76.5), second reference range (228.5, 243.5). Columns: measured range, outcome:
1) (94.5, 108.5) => -0.082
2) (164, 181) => 0.015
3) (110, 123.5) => -0.115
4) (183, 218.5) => 0.055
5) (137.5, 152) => -0.060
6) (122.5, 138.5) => -0.111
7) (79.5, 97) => -0.067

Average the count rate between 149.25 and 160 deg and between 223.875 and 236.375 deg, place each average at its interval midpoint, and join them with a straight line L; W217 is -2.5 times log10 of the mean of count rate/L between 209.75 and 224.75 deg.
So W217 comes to 0.050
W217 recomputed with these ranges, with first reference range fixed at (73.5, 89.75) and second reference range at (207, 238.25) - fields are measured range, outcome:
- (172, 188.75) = 0.01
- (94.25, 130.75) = -0.07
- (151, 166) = -0.02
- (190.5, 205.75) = 0.05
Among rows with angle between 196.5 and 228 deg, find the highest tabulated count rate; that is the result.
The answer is 48.95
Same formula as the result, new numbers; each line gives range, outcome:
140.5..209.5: 53.46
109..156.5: 57.77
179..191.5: 48.55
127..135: 55.53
